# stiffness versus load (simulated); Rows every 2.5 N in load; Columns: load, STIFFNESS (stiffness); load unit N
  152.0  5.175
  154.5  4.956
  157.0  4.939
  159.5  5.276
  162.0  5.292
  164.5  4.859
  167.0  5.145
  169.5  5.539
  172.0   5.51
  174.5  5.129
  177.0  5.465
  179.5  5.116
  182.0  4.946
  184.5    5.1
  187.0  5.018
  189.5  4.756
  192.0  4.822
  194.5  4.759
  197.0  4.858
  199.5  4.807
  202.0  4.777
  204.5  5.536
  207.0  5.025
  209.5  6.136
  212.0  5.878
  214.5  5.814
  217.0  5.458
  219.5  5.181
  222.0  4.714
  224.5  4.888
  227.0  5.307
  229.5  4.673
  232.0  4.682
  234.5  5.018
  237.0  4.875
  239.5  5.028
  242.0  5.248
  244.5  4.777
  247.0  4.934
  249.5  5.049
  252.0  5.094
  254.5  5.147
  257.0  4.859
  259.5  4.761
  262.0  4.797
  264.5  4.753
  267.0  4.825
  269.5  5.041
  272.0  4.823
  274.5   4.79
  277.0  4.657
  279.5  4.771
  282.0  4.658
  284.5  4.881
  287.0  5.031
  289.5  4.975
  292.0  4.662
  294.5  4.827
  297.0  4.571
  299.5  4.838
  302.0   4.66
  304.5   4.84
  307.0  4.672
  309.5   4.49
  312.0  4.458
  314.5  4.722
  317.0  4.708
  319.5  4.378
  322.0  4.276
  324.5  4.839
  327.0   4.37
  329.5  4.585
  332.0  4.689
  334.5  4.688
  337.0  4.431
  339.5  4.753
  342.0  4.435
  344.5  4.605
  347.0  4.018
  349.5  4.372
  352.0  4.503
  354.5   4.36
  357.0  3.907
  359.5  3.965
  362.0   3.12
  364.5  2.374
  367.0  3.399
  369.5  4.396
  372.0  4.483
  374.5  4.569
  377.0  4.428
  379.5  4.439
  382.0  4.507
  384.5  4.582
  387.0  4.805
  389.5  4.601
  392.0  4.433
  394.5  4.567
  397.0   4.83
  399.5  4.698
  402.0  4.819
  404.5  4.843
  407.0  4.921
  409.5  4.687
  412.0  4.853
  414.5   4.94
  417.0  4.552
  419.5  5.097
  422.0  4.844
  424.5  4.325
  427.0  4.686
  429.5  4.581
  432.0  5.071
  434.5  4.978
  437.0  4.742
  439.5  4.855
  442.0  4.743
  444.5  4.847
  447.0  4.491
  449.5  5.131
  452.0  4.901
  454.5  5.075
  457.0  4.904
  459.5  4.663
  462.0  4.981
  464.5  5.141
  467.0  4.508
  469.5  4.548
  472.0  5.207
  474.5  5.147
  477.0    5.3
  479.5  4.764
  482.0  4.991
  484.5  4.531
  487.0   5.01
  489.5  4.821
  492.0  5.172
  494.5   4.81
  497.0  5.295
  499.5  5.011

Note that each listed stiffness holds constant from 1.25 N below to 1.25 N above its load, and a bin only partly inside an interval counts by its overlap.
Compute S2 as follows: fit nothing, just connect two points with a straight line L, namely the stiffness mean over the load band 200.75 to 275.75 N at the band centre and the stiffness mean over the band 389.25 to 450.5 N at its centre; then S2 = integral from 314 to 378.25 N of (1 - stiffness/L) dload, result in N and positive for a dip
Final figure 8.0 N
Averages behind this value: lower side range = 5.06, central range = 4.28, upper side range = 4.77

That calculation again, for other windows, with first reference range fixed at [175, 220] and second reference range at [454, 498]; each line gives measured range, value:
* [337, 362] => 3.87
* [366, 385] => 2.54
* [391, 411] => 1.09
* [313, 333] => 2.00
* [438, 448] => 0.45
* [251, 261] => 0.35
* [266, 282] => 0.98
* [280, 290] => 0.47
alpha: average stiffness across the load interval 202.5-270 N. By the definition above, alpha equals 5.09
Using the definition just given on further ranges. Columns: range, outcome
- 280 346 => 4.65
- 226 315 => 4.84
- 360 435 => 4.5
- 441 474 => 4.86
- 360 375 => 3.69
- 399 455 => 4.81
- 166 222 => 5.21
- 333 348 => 4.5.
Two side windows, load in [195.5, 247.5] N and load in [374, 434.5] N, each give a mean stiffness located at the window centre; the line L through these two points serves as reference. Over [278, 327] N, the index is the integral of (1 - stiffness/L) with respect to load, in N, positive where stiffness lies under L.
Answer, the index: 2.5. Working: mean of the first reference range 5.13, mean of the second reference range 4.7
